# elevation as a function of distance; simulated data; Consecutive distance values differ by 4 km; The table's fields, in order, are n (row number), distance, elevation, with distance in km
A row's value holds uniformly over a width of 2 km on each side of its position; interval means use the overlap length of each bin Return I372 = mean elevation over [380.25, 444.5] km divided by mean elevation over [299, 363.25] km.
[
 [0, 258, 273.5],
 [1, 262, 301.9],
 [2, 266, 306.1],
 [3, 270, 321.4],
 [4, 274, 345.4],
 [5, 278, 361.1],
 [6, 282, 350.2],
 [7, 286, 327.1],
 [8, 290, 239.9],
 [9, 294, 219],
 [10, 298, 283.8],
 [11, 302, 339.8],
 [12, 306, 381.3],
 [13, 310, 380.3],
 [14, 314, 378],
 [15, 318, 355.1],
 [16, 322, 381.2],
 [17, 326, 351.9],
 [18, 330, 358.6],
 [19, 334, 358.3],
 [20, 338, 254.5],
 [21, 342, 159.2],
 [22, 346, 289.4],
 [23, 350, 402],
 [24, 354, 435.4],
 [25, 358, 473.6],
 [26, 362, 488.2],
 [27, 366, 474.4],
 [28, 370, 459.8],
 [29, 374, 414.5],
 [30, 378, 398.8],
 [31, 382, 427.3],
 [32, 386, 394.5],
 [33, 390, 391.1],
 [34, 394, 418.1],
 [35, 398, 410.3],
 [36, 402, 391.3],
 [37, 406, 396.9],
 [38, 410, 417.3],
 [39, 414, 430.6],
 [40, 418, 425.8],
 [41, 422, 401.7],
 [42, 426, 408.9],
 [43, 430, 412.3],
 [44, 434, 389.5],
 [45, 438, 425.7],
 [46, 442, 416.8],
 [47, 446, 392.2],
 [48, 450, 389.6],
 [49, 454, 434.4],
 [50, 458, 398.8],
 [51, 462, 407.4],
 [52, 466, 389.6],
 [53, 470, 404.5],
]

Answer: 1.14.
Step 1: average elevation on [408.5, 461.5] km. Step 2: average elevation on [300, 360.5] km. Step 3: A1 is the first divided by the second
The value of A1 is 1.2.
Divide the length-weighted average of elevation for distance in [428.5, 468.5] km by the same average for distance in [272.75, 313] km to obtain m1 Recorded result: 1.25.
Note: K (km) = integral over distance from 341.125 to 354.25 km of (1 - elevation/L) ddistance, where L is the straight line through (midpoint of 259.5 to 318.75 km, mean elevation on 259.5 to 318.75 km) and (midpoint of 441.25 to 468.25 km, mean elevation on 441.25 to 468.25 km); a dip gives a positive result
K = 1.2 km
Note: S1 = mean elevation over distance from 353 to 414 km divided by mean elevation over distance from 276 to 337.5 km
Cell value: 1.3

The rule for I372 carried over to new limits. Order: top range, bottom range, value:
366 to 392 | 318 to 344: 1.33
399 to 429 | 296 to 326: 1.15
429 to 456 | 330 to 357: 1.26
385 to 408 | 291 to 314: 1.24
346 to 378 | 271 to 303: 1.42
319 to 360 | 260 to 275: 1.09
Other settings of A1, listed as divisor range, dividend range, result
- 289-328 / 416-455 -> 1.23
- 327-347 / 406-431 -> 1.44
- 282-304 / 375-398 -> 1.41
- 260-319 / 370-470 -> 1.26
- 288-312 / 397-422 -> 1.34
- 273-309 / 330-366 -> 1.15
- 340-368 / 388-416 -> 1.05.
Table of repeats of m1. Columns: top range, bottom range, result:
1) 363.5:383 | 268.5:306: 1.39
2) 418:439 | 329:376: 1.07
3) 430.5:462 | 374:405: 1.01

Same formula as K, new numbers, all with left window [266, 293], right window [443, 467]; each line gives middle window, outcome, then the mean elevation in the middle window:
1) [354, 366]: -3.8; 472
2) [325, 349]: 3.4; 297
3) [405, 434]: -2.0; 412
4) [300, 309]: -0.9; 363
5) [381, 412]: -2.5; 405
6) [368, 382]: -2.3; 425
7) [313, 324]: -1.1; 371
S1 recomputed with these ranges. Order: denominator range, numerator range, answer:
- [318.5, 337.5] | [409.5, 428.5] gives 1.18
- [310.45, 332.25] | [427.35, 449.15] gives 1.11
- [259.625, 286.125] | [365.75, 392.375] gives 1.27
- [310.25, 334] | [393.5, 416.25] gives 1.12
